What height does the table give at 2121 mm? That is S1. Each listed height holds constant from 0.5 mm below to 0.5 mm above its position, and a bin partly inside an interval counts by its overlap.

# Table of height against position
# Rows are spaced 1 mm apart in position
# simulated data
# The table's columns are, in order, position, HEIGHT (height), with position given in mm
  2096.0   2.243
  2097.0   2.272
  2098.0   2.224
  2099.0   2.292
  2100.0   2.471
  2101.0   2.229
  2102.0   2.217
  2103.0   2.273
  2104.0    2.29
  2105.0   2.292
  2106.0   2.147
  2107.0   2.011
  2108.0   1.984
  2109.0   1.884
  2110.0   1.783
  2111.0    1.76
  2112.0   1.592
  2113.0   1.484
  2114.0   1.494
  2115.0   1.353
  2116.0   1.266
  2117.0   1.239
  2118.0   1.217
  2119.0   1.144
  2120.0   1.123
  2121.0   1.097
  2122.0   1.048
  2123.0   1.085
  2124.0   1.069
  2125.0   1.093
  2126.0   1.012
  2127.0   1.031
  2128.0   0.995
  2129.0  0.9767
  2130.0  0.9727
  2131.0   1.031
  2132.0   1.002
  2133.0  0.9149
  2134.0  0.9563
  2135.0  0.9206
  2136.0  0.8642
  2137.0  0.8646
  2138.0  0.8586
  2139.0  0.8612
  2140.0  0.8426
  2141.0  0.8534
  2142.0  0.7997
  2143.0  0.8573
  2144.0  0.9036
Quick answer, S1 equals 1.097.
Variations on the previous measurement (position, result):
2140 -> 0.8426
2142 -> 0.7997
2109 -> 1.884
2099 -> 2.292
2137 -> 0.8646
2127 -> 1.031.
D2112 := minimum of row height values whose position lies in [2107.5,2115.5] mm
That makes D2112 1.353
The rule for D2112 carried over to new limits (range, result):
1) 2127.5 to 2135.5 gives 0.9149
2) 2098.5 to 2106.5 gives 2.147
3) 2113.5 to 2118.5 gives 1.217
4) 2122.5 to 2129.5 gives 0.9767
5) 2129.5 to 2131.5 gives 0.9727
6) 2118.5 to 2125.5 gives 1.048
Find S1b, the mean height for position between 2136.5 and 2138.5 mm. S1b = 0.862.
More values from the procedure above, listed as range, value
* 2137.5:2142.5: 0.843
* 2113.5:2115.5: 1.42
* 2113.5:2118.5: 1.31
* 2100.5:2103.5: 2.24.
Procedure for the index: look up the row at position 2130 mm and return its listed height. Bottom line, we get 0.9727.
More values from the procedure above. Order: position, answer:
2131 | 1.031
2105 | 2.292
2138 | 0.8586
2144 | 0.9036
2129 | 0.9767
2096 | 2.243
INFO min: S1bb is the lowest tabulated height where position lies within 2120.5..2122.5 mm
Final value 1.048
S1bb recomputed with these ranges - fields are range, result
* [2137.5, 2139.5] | 0.8586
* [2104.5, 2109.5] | 1.884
